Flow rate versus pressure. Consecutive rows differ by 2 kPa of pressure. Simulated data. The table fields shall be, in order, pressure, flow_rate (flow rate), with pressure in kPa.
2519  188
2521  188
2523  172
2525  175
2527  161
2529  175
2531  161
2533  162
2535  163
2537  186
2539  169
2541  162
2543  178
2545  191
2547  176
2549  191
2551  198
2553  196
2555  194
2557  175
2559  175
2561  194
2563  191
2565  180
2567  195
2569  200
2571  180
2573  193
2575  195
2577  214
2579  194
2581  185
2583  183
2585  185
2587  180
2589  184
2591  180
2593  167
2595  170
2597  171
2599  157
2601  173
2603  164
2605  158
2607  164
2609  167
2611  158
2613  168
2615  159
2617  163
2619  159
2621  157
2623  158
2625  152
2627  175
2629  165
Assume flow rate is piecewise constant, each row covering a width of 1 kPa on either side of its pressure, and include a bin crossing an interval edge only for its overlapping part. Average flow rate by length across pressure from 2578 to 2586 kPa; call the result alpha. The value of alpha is 187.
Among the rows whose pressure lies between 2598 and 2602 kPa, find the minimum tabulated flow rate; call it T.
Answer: 157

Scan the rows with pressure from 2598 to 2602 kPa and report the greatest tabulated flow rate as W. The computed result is 173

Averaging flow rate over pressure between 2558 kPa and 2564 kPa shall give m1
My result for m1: 187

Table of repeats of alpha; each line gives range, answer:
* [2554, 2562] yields 184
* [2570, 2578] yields 196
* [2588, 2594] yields 177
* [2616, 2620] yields 161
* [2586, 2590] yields 182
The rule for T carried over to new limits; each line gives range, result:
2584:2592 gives 180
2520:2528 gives 161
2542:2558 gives 175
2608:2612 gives 158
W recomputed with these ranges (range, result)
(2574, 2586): 214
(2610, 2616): 168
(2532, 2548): 191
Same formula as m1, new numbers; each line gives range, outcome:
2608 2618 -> 163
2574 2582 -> 197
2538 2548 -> 175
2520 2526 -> 178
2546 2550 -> 184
